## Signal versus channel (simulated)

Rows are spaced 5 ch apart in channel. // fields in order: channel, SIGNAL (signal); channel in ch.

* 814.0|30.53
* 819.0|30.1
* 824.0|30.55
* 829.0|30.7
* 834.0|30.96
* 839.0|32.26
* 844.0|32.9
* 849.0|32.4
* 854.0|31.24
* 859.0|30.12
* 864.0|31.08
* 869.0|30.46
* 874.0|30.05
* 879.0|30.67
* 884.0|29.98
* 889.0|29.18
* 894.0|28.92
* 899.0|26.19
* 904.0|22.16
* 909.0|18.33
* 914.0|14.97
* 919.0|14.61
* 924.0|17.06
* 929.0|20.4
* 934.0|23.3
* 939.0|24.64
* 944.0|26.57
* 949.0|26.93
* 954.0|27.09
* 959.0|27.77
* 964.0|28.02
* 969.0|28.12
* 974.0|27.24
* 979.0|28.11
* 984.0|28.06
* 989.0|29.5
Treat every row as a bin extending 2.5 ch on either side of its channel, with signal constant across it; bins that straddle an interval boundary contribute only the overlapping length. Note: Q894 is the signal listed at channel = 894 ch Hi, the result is 28.92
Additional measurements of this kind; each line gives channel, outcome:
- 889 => 29.18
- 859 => 30.12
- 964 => 28.02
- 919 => 14.61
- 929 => 20.4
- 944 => 26.57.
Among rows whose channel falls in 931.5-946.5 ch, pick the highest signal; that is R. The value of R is 26.57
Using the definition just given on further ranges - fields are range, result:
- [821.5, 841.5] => 32.26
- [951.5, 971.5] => 28.12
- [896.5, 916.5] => 26.19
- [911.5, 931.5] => 20.4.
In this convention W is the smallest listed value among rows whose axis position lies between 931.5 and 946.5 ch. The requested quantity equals 23.3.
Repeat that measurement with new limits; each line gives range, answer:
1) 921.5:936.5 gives 17.06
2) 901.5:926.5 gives 14.61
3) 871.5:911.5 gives 18.33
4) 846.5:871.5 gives 30.12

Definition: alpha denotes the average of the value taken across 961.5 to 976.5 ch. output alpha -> 27.8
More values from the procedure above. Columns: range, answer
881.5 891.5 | 29.6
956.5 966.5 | 27.9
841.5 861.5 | 31.7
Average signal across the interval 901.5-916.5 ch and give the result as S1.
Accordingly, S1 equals 18.5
